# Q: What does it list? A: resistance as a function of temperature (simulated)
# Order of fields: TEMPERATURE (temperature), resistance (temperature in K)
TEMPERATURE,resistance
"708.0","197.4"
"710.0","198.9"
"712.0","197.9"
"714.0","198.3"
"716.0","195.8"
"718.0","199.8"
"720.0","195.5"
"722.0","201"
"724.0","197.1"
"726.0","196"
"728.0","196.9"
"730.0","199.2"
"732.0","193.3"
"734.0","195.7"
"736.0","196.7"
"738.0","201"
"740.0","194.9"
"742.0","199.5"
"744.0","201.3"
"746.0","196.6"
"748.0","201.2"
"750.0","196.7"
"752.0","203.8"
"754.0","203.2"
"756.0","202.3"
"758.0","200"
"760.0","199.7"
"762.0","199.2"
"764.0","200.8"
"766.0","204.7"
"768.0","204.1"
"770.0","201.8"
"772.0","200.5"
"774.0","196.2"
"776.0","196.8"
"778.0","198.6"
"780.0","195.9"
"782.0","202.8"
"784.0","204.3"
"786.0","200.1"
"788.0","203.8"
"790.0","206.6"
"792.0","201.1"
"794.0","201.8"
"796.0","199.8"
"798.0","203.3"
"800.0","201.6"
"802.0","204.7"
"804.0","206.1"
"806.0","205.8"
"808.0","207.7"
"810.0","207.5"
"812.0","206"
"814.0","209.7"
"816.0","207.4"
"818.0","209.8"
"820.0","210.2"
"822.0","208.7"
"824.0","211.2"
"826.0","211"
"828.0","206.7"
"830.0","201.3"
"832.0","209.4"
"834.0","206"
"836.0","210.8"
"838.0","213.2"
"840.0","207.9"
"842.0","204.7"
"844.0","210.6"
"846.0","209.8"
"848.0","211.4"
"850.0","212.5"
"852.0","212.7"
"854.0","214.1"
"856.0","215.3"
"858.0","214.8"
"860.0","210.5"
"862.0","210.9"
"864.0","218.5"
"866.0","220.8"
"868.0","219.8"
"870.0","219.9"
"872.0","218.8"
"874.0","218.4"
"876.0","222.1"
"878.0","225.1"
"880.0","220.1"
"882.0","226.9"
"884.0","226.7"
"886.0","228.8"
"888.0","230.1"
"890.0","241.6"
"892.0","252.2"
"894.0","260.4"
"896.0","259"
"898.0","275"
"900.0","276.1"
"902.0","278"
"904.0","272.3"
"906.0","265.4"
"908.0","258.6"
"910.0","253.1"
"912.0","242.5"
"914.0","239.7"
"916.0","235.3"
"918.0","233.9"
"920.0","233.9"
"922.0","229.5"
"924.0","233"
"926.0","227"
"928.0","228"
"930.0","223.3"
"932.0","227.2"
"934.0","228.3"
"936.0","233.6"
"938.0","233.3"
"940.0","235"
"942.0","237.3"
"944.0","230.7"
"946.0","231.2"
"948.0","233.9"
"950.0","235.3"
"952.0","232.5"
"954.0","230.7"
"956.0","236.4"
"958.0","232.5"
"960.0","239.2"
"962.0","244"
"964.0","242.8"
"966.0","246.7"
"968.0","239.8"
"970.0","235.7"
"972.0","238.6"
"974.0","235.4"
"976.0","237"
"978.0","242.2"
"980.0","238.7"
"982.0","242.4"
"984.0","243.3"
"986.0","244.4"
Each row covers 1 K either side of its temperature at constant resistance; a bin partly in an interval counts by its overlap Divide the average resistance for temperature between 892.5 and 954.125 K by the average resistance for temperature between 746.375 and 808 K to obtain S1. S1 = 1.2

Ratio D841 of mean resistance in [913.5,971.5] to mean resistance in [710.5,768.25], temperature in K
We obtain 1.18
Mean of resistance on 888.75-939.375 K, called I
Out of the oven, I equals 245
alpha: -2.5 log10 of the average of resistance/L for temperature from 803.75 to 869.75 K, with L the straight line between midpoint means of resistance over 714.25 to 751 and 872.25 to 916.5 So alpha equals 0.09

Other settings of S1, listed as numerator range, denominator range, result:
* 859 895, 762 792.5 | 1.12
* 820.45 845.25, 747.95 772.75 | 1.04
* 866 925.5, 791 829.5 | 1.17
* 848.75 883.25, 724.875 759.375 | 1.10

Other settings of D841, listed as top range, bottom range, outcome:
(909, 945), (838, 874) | 1.09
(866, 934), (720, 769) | 1.20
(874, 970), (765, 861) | 1.16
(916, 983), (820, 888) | 1.09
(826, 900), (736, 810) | 1.10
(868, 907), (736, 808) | 1.20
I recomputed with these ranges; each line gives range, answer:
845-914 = 234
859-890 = 222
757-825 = 203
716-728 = 198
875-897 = 236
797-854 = 208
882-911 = 255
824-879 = 213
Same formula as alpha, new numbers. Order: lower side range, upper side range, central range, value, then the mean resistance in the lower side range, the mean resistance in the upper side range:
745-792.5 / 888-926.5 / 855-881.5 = 0.088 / 201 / 251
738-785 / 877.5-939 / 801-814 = 0.035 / 200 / 242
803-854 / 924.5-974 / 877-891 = -0.038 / 209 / 234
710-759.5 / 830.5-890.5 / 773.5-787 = 0.031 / 199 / 217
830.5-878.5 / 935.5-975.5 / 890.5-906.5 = -0.191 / 214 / 236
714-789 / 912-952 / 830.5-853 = 0.031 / 199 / 232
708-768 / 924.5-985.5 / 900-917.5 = -0.128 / 199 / 235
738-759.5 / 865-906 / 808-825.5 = 0.057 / 200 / 240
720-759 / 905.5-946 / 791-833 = 0.036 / 199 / 236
